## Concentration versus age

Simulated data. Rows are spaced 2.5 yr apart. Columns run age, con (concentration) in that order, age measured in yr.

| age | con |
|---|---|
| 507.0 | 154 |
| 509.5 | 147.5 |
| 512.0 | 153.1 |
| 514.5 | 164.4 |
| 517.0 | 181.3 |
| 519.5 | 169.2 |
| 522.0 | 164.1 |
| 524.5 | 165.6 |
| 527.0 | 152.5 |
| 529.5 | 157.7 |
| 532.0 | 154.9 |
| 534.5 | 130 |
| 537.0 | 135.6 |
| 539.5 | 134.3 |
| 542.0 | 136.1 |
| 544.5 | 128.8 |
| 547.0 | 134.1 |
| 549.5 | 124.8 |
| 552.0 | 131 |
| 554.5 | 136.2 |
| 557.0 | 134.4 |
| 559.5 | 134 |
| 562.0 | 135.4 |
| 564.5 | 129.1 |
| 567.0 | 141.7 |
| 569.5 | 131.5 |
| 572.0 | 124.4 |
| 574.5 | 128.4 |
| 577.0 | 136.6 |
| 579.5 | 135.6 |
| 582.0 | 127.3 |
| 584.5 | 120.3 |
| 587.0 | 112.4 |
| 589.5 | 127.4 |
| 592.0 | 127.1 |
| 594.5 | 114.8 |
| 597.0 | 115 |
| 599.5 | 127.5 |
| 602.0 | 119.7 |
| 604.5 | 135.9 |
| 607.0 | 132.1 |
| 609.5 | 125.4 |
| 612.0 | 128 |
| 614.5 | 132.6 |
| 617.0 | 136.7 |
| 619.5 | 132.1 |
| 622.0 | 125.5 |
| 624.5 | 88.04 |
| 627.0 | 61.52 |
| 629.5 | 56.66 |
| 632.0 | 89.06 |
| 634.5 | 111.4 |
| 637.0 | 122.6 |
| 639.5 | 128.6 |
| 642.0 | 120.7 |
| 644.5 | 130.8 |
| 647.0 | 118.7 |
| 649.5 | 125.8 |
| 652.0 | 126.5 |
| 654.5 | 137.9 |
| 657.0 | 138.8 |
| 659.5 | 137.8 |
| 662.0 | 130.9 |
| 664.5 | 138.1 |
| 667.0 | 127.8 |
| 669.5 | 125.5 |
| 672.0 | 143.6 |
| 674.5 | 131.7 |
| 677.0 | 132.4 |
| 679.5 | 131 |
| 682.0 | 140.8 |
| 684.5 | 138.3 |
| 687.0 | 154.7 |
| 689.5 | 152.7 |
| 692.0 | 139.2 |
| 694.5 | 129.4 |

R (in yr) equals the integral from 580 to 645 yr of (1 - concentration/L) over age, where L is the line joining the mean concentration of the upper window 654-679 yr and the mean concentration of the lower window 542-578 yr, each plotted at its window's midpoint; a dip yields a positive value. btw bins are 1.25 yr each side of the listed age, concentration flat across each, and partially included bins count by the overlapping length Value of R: 7.8 yr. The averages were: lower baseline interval 132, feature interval 117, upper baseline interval 134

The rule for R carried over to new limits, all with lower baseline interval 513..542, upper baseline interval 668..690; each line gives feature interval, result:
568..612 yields 6.5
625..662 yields 7.1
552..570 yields 2.0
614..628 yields 3.1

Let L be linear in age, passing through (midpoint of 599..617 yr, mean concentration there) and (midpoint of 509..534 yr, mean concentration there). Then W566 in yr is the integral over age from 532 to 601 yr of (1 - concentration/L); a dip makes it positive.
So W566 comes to 6.9 yr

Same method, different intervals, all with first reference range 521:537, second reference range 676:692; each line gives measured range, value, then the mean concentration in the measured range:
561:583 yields 2.5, 132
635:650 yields 2.1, 124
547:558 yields 1.4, 132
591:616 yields 3.6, 126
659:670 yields 0.8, 132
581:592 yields 1.9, 122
